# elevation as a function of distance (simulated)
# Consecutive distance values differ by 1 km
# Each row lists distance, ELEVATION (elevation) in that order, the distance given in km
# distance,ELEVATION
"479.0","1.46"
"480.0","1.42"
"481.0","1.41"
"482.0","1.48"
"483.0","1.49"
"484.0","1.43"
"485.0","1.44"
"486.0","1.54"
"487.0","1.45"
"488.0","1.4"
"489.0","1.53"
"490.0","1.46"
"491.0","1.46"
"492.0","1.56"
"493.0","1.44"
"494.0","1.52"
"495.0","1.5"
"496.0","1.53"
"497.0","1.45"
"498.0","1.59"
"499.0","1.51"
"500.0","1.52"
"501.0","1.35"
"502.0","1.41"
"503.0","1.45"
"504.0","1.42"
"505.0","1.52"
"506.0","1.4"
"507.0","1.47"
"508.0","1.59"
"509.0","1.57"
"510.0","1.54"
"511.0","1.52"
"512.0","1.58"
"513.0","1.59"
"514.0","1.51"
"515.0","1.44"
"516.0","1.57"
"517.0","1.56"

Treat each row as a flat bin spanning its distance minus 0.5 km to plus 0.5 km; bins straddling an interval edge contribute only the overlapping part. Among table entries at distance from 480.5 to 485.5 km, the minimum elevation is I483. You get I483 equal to 1.41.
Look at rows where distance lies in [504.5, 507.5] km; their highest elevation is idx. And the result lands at 1.52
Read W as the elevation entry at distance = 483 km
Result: 1.49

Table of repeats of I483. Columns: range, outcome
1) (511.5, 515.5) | 1.44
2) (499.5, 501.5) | 1.35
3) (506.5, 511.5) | 1.47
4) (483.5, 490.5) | 1.4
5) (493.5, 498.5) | 1.45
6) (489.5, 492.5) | 1.46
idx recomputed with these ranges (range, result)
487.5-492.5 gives 1.56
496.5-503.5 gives 1.59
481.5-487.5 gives 1.54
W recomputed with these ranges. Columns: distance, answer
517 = 1.56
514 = 1.51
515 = 1.44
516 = 1.57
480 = 1.42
